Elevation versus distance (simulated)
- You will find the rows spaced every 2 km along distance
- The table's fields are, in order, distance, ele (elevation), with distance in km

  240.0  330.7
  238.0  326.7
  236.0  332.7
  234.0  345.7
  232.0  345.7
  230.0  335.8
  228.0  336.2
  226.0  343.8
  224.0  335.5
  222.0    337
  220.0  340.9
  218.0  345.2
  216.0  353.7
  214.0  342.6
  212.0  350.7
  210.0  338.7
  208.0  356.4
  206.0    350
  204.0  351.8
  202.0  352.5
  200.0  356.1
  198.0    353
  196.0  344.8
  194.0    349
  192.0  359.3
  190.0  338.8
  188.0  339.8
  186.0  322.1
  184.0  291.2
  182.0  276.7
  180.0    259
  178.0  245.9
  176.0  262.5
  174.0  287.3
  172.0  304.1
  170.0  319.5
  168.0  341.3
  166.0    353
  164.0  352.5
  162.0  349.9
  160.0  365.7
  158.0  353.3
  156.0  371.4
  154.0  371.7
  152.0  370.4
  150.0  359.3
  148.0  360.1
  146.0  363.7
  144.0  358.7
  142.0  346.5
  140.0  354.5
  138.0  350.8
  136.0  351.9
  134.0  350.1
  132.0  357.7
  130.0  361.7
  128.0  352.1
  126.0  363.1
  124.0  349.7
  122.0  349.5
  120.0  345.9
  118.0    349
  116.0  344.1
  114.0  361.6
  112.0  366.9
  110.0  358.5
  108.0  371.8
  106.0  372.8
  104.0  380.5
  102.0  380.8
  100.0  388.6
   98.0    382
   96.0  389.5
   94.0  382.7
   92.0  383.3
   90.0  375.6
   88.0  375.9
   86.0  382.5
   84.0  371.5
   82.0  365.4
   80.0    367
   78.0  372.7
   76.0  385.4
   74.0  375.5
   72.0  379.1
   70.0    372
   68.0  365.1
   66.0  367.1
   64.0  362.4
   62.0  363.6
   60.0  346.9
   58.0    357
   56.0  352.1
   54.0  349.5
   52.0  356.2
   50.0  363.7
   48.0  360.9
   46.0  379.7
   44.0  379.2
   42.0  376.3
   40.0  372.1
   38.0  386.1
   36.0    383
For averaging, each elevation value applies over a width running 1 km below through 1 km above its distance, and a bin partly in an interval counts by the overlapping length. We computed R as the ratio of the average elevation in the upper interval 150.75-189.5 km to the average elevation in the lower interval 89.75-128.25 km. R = 0.88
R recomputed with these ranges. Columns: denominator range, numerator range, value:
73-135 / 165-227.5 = 0.89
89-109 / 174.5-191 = 0.77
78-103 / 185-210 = 0.92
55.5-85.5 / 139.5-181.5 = 0.91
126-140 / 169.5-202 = 0.89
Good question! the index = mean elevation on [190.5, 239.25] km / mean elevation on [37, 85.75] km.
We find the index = 0.94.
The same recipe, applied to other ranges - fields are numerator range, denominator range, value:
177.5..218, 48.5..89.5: 0.91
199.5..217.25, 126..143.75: 0.99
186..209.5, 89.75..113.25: 0.92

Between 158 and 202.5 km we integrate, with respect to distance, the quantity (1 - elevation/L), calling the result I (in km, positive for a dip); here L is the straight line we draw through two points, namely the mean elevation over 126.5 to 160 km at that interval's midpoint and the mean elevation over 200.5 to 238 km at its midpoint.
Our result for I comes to 3.45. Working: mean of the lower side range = 359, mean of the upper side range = 344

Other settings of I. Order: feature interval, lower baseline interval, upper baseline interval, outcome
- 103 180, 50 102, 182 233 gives 2.0 km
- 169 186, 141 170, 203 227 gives 3.4 km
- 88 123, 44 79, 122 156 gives -0.8 km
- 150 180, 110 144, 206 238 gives 1.6 km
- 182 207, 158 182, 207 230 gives -0.9 km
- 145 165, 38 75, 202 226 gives -0.5 km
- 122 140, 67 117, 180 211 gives 0.3 km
